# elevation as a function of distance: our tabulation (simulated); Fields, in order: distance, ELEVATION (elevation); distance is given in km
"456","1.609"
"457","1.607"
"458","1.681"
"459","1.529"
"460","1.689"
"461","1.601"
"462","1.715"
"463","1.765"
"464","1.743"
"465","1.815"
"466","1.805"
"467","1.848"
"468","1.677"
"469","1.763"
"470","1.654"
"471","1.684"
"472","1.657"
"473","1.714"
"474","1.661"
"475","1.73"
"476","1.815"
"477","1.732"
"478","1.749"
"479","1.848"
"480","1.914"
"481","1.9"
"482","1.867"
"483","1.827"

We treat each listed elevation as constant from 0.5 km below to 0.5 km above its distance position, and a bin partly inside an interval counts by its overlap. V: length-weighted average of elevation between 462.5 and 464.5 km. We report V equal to 1.75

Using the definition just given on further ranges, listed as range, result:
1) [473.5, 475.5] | 1.7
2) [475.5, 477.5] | 1.77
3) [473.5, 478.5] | 1.74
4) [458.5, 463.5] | 1.66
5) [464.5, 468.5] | 1.79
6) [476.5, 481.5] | 1.83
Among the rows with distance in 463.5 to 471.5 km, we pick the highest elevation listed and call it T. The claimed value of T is 1.848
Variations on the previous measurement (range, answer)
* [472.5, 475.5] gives 1.73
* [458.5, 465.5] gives 1.815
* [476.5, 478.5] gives 1.749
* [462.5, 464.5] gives 1.765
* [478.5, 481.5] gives 1.914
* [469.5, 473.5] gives 1.714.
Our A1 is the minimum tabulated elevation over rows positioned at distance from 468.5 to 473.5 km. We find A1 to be 1.654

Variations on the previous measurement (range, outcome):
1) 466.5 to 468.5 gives 1.677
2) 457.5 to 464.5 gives 1.529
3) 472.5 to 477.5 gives 1.661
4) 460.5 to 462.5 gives 1.601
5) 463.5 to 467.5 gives 1.743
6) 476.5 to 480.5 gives 1.732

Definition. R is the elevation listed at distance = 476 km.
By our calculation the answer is 1.815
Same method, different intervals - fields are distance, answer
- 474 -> 1.661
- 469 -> 1.763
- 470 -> 1.654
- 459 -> 1.529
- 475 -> 1.73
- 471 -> 1.684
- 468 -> 1.677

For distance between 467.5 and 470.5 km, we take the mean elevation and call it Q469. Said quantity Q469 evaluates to 1.7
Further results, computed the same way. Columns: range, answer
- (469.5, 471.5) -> 1.67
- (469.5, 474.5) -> 1.67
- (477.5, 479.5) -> 1.8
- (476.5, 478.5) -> 1.74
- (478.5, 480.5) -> 1.88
